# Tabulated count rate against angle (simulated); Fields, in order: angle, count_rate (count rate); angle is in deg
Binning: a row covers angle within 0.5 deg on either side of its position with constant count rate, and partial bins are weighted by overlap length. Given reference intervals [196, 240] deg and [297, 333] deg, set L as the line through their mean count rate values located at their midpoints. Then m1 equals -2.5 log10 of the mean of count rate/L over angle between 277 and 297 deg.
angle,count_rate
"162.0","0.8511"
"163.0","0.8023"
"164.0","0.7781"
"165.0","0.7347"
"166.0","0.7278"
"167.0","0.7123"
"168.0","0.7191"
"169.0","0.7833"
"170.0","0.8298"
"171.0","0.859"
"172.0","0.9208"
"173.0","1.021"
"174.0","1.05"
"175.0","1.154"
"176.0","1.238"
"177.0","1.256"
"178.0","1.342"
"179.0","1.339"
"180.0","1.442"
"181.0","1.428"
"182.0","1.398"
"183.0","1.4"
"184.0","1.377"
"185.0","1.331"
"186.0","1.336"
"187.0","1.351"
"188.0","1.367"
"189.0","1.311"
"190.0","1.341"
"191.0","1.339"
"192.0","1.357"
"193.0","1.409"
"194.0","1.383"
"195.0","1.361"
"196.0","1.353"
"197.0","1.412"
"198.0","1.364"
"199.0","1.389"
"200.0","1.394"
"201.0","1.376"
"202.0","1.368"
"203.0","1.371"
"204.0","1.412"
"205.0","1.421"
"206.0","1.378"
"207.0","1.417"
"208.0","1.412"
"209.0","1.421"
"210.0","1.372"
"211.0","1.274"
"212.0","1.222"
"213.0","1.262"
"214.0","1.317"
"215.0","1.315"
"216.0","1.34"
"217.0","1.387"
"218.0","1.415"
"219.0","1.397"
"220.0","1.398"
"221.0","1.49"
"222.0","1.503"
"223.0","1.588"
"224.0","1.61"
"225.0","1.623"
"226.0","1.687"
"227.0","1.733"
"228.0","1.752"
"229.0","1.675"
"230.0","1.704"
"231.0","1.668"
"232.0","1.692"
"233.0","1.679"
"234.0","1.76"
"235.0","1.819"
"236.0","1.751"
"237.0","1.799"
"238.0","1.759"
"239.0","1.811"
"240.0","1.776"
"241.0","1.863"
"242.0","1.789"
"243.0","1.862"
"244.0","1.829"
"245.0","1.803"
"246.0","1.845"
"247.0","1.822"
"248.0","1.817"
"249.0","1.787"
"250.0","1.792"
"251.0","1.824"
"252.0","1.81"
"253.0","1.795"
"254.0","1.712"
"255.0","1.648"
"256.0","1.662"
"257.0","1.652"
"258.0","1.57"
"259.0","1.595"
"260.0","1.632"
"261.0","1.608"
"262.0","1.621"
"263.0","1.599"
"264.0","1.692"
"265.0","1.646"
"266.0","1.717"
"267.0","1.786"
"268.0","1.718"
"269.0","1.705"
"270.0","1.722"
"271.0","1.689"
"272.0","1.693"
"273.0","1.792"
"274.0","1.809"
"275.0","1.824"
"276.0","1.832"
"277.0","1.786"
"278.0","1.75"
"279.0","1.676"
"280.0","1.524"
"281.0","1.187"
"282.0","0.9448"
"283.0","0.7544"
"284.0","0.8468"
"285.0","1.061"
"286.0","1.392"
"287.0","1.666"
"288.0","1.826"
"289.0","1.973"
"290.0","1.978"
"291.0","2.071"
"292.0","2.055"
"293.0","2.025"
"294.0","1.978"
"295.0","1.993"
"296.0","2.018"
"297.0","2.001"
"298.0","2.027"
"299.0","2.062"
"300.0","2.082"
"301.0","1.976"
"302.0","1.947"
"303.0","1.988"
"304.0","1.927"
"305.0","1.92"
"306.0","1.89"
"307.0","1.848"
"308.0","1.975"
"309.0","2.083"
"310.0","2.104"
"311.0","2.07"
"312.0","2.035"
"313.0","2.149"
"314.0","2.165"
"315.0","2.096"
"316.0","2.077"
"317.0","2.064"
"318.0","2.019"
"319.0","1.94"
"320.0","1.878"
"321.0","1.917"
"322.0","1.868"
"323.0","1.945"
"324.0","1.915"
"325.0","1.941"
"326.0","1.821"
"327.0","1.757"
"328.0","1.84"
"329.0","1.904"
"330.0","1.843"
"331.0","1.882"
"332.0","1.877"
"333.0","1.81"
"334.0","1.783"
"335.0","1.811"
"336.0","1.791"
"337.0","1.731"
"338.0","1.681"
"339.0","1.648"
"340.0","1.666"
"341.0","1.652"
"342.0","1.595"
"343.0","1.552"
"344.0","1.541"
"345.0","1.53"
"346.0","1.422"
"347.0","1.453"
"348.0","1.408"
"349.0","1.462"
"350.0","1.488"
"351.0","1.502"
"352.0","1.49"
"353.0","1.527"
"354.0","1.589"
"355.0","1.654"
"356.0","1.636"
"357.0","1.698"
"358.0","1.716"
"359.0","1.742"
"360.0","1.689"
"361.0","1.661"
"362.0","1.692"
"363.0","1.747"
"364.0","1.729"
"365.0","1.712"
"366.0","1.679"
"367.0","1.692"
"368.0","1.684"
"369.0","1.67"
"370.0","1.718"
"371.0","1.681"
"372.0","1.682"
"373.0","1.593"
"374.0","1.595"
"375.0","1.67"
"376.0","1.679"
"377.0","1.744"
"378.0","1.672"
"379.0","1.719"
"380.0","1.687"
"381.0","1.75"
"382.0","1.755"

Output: 0.13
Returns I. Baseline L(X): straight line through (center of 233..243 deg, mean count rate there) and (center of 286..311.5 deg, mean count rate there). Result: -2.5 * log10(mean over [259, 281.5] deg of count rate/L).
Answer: 0.124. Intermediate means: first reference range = 1.79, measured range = 1.68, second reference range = 1.97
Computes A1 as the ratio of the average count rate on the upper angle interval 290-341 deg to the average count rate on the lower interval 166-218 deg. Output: 1.52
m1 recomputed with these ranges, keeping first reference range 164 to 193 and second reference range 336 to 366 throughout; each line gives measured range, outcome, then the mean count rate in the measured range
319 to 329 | -0.22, 1.88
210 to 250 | -0.25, 1.63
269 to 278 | -0.24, 1.76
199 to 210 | -0.14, 1.4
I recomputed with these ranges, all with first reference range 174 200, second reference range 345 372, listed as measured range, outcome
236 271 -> -0.19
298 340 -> -0.23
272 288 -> 0.01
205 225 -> -0.01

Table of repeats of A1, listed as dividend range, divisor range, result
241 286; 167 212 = 1.28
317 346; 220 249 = 1.04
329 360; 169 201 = 1.29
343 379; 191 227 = 1.15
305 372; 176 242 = 1.20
